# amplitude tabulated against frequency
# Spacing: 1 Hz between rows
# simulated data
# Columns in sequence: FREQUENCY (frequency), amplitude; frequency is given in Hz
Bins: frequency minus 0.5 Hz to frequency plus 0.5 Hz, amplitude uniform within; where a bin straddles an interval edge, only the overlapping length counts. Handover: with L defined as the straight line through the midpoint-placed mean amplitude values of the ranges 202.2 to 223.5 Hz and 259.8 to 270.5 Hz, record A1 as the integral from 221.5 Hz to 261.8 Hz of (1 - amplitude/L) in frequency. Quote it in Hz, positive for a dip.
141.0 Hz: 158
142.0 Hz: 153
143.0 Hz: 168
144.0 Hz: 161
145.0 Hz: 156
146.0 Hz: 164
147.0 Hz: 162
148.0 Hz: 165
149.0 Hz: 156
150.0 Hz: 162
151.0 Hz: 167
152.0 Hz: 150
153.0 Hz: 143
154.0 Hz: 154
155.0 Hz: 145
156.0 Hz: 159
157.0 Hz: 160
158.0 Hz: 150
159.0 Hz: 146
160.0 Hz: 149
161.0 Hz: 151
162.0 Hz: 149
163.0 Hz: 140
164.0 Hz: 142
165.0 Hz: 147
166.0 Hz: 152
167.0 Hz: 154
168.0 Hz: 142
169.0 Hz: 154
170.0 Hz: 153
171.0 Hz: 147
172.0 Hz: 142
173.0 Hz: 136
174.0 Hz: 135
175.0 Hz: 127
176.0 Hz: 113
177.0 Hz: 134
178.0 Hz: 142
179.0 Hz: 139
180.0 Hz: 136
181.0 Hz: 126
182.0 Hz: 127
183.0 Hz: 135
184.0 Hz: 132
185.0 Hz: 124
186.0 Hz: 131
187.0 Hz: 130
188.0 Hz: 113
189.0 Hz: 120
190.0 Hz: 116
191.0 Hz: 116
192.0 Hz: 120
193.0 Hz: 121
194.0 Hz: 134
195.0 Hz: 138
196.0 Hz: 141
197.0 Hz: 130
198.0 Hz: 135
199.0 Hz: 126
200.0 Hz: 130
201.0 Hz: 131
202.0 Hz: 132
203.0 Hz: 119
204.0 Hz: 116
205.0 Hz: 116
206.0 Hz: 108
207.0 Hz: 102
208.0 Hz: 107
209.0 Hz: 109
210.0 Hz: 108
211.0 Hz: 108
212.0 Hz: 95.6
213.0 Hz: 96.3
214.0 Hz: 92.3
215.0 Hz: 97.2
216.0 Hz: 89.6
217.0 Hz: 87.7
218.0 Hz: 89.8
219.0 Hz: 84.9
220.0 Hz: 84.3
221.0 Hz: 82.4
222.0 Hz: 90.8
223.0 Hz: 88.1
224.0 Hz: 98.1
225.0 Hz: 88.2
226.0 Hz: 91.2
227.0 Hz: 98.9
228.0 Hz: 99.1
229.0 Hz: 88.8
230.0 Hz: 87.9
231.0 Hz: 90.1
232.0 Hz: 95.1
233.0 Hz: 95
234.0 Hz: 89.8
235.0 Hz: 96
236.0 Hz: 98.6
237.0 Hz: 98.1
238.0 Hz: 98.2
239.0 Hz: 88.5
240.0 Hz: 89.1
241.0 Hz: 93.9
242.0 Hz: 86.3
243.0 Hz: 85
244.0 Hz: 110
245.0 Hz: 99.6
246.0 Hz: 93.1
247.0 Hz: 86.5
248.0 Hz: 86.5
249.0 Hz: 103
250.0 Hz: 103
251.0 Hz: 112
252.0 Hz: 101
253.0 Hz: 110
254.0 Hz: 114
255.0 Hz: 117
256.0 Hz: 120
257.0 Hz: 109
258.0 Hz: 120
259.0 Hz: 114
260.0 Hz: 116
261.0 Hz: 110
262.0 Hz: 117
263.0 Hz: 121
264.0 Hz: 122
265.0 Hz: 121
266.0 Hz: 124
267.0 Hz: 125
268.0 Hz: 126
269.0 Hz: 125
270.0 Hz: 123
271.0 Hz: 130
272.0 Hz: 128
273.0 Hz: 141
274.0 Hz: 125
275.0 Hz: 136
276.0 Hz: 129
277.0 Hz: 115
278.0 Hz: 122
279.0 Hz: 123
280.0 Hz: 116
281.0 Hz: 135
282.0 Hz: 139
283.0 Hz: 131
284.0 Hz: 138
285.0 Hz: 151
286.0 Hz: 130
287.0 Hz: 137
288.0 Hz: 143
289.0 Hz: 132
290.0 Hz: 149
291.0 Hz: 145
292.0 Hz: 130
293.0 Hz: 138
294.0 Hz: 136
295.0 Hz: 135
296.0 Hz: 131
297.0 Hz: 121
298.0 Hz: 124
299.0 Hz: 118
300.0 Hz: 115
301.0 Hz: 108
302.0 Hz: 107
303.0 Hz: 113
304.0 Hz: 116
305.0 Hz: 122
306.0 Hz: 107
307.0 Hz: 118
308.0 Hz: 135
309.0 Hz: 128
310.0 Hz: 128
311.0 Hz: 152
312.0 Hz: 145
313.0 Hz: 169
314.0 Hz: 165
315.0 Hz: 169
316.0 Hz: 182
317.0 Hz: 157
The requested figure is 4.4 Hz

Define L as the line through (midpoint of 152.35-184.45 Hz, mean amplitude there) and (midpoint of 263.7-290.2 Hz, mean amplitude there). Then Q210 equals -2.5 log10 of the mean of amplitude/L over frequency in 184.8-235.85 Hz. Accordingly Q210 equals 0.27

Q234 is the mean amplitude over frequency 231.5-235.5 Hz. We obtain 94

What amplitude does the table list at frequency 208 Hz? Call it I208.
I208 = 107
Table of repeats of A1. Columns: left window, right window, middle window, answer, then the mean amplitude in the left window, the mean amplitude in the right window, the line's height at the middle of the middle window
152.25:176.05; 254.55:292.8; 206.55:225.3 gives 5.81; 146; 127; 137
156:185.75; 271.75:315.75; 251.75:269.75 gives 2.25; 141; 132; 134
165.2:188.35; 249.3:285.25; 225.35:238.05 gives 3.33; 136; 122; 128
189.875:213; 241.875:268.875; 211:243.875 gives 6.49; 119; 110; 115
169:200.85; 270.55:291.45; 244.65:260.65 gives 3.12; 131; 133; 132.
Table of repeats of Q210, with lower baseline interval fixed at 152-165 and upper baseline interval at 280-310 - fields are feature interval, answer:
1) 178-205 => 0.131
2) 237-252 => 0.383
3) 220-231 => 0.459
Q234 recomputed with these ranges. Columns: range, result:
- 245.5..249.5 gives 92.3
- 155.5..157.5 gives 160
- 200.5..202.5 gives 132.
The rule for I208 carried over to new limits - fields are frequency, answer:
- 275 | 136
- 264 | 122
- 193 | 121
